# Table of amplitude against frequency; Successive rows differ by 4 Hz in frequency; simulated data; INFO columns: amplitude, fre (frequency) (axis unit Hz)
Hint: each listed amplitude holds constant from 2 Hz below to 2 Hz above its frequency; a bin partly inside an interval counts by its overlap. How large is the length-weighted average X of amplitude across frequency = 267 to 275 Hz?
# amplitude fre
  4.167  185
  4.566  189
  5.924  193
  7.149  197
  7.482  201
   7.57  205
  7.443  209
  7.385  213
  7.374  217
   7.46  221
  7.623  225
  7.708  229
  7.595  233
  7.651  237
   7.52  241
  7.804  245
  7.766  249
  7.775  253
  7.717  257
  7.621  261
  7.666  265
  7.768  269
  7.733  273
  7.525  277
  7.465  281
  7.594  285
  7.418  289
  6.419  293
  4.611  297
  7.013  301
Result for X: 7.75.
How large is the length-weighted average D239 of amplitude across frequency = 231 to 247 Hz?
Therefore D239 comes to 7.64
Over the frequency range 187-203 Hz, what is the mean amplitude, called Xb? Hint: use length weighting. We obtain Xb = 6.28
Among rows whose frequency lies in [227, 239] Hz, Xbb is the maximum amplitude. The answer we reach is 7.708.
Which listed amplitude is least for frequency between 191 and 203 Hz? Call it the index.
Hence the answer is 5.924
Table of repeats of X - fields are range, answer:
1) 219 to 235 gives 7.6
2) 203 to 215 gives 7.47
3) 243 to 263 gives 7.74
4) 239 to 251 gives 7.7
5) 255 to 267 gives 7.67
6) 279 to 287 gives 7.53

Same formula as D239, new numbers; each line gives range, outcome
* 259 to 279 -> 7.66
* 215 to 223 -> 7.42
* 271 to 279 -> 7.63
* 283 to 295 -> 7.14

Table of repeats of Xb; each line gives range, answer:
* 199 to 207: 7.53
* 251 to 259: 7.75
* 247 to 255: 7.77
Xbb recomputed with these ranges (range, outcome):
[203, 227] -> 7.623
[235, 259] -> 7.804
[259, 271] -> 7.768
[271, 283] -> 7.733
